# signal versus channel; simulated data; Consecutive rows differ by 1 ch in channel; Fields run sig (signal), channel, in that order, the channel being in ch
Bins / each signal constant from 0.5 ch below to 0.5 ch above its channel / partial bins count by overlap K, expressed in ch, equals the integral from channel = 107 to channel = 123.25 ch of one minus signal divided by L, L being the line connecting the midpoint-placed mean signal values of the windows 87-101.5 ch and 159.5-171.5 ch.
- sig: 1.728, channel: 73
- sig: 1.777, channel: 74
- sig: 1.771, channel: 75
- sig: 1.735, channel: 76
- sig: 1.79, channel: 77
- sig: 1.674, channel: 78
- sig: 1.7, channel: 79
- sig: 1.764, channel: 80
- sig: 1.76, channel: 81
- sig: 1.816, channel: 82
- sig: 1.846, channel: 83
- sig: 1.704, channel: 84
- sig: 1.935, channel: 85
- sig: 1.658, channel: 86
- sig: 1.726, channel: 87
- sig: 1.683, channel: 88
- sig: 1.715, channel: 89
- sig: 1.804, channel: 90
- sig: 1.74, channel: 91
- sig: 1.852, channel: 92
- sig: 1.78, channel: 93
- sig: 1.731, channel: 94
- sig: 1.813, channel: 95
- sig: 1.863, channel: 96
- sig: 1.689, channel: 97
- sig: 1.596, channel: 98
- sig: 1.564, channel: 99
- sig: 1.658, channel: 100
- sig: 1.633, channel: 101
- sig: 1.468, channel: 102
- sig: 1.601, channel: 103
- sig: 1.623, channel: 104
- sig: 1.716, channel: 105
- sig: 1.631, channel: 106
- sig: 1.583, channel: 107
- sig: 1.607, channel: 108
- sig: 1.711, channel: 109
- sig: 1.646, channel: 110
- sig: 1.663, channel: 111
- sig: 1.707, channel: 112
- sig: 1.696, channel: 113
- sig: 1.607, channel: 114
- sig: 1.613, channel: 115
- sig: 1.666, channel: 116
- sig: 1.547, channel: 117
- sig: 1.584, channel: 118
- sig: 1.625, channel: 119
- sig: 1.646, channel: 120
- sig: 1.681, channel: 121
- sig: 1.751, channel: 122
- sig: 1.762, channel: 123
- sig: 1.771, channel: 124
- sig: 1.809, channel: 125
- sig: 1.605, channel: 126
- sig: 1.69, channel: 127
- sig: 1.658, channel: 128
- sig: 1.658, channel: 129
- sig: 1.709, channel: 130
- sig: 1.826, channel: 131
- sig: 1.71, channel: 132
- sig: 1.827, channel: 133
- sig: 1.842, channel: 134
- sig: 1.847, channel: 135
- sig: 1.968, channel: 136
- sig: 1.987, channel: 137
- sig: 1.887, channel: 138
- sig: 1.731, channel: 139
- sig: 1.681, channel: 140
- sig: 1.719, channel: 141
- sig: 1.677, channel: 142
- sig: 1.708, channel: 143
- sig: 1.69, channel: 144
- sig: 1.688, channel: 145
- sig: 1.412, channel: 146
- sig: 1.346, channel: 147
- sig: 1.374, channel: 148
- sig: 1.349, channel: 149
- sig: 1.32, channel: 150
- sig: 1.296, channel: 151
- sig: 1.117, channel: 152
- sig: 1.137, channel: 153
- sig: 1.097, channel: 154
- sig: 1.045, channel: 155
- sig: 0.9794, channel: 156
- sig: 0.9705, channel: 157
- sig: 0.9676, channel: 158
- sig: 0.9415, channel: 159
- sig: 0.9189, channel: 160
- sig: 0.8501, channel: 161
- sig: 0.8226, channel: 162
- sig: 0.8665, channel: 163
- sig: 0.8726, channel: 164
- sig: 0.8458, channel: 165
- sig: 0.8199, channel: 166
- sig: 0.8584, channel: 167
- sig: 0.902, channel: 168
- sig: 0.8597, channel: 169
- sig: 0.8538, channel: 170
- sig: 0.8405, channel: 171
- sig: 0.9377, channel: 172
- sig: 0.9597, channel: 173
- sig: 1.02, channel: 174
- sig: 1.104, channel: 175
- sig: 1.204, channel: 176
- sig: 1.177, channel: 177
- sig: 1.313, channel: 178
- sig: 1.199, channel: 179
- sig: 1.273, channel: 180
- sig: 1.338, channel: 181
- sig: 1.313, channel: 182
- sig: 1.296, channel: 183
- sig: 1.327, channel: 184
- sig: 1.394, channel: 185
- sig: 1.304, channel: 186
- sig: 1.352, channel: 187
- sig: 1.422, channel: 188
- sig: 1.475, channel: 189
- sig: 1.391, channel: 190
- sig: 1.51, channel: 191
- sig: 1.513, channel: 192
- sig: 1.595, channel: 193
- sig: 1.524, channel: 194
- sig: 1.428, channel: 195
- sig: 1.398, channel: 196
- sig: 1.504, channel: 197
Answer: -2.1 ch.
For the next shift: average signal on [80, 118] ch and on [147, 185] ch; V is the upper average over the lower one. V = 0.63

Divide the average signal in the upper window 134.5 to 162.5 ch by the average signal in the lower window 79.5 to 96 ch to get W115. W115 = 0.8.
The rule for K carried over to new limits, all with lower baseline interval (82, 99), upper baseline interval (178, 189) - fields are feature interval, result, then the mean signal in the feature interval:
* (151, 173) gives 7.6 ch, 0.938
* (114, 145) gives -3.0 ch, 1.73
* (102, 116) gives 0.2 ch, 1.64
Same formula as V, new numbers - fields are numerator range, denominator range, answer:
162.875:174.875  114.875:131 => 0.53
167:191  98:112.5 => 0.73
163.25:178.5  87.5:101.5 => 0.56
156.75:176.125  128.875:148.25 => 0.53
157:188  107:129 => 0.64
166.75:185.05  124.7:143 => 0.63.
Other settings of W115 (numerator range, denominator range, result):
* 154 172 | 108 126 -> 0.54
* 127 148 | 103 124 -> 1.04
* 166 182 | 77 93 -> 0.60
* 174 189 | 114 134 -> 0.76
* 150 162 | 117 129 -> 0.61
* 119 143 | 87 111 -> 1.04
